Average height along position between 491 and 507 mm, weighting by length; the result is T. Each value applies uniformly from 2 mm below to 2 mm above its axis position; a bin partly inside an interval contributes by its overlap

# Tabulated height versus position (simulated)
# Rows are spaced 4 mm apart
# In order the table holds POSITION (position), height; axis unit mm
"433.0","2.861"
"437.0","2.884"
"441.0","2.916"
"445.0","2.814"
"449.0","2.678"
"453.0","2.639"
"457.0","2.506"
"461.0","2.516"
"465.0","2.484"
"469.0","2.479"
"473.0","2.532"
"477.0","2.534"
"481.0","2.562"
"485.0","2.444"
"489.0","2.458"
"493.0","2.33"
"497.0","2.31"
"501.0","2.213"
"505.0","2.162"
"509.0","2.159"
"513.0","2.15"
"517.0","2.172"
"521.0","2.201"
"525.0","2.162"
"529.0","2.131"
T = 2.25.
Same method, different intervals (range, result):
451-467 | 2.54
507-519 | 2.16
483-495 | 2.41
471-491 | 2.51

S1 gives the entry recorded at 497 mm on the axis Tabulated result 2.31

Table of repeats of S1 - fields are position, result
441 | 2.916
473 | 2.532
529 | 2.131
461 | 2.516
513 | 2.15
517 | 2.172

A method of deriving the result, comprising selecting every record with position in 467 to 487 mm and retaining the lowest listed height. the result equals 2.444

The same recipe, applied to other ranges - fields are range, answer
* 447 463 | 2.506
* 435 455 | 2.639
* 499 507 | 2.162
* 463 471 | 2.479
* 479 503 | 2.213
